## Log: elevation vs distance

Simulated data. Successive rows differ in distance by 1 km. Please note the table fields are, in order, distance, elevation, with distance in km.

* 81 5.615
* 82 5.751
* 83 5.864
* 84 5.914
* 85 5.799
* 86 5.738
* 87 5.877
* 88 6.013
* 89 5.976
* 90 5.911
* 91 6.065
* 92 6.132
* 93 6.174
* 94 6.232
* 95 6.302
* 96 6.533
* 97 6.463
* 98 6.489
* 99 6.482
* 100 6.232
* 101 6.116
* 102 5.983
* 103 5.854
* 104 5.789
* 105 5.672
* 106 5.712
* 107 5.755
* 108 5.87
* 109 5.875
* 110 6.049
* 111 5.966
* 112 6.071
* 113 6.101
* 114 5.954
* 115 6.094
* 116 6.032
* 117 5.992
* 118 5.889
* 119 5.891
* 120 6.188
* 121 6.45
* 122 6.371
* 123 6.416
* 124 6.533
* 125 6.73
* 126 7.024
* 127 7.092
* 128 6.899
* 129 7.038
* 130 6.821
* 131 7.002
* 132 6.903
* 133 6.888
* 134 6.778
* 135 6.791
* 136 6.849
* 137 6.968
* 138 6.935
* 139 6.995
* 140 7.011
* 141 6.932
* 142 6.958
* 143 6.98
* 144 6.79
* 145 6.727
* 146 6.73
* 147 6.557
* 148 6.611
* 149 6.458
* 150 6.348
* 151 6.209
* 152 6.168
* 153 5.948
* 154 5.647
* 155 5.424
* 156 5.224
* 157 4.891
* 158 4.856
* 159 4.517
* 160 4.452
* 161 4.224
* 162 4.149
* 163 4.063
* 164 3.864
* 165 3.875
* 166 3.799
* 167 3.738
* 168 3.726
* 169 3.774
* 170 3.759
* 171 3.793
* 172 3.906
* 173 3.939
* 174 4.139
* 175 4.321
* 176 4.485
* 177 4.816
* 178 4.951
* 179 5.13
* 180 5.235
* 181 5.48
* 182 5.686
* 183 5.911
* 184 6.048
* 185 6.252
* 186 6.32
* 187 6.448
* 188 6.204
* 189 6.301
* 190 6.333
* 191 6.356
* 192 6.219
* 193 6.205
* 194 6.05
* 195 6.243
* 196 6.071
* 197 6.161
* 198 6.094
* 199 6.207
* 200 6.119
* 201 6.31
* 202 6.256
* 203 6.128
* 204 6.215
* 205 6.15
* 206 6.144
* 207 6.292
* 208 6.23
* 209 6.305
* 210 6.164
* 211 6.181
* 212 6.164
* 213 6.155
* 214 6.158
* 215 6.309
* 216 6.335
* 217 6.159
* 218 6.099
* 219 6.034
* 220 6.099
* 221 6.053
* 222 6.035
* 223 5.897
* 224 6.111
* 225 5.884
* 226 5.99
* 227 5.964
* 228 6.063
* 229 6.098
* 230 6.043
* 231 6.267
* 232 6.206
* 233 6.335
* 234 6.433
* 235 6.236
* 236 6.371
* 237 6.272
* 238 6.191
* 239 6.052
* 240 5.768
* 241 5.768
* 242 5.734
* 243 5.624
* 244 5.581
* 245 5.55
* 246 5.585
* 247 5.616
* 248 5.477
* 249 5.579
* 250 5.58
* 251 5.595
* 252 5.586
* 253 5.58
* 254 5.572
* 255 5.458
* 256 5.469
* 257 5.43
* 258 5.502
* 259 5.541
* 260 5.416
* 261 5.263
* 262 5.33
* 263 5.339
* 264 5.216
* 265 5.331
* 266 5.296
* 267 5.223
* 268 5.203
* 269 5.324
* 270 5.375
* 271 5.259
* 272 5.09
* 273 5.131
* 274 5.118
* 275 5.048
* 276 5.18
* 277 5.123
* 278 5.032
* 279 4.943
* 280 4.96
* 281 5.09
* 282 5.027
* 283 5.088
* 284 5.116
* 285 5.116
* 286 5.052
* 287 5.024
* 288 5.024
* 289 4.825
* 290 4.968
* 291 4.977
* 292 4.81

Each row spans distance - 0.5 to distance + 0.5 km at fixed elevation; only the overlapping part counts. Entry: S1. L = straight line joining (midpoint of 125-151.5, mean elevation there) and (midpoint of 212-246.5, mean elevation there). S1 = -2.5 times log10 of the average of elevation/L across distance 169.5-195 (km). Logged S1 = 0.192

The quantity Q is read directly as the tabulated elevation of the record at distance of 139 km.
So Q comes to 6.995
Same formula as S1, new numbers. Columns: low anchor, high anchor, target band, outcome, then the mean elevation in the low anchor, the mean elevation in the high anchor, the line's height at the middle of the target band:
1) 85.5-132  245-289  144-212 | 0.06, 6.22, 5.28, 5.81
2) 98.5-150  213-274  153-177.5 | 0.39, 6.45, 5.75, 6.21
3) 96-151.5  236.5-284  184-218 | -0.06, 6.44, 5.41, 5.86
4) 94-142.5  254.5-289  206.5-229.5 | -0.09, 6.41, 5.2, 5.63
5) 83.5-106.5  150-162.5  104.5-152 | -0.16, 6.06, 5.19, 5.59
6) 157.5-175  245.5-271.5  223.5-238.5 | -0.22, 4.04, 5.43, 5.02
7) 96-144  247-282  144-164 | 0.12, 6.43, 5.31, 6.17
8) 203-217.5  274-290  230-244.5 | -0.05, 6.21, 5.04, 5.77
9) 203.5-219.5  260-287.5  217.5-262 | -0.02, 6.19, 5.16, 5.73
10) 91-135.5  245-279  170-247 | -0.03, 6.31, 5.36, 5.7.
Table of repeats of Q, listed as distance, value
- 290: 4.968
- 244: 5.581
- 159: 4.517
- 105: 5.672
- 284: 5.116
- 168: 3.726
